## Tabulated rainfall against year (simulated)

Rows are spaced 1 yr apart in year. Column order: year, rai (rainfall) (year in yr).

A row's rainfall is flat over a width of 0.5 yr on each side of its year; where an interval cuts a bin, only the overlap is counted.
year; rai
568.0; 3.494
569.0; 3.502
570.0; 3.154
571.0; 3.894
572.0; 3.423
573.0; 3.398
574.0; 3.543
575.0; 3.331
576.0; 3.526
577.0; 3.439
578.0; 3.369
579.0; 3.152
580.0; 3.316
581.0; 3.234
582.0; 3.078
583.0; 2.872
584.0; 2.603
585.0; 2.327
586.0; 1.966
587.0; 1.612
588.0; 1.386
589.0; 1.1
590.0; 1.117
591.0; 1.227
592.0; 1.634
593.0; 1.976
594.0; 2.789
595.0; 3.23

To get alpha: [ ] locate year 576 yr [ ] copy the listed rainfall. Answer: 3.526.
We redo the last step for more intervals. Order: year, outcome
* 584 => 2.603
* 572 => 3.423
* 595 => 3.23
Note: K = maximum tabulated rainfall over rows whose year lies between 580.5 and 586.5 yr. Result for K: 3.234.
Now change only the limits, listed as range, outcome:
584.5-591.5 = 2.327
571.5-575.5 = 3.543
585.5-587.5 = 1.966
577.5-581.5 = 3.369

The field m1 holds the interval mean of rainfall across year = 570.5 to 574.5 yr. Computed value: 3.56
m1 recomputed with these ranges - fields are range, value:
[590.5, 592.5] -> 1.43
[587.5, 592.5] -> 1.29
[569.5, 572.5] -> 3.49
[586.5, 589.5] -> 1.37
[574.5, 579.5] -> 3.36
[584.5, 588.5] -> 1.82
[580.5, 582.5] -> 3.16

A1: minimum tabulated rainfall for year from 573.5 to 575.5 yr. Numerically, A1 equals 3.331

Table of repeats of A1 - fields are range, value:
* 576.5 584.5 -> 2.603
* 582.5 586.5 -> 1.966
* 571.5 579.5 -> 3.152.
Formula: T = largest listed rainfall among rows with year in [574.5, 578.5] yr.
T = 3.526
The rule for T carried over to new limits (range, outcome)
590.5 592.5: 1.634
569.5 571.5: 3.894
